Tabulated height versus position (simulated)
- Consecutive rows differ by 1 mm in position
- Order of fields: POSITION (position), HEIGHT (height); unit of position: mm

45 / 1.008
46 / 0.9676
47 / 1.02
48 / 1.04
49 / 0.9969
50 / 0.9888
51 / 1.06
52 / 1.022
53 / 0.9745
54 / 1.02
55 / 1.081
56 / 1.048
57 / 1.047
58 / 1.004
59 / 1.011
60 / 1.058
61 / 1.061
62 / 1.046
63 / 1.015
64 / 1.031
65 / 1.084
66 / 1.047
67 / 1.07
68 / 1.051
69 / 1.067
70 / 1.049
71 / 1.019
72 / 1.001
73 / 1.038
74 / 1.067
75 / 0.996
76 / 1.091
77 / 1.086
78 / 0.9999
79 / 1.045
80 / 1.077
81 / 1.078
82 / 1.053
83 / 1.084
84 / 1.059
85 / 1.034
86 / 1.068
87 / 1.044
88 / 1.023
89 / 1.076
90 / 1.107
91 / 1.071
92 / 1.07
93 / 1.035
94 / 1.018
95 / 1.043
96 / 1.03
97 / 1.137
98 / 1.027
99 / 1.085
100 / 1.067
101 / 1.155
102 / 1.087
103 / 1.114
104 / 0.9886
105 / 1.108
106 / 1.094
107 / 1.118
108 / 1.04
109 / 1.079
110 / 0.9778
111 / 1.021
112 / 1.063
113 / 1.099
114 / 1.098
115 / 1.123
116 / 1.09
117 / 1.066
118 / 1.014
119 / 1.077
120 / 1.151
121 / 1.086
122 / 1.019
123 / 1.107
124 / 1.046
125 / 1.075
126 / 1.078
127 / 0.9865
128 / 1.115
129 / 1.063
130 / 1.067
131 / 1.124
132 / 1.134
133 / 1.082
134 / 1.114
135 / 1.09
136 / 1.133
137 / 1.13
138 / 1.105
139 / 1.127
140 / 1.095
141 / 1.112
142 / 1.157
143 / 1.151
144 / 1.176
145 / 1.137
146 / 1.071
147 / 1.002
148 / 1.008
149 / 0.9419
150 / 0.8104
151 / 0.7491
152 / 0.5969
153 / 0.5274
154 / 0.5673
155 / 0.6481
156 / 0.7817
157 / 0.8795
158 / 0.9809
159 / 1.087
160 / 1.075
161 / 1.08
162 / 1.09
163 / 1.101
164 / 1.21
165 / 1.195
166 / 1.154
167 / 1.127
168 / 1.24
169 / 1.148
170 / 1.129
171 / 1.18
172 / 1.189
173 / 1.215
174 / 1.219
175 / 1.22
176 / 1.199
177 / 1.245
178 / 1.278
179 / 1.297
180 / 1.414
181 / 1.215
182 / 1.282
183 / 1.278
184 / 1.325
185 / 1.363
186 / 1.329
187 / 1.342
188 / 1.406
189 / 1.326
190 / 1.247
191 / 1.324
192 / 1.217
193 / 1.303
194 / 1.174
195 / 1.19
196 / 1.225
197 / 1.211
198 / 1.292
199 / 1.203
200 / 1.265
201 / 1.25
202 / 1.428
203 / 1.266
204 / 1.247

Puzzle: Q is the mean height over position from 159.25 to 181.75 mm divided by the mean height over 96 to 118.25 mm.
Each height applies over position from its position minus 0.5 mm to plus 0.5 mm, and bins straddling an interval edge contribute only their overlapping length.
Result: 1.11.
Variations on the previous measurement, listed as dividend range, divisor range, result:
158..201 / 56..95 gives 1.17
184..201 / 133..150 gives 1.17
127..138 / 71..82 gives 1.05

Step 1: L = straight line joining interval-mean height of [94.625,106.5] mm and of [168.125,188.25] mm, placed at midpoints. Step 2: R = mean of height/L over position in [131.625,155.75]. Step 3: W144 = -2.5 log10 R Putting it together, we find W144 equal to 0.20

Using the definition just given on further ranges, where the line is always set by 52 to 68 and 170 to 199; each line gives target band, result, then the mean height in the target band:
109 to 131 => 0.08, 1.07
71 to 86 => 0.02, 1.05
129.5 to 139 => 0.06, 1.11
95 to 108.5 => 0.04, 1.08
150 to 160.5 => 0.46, 0.79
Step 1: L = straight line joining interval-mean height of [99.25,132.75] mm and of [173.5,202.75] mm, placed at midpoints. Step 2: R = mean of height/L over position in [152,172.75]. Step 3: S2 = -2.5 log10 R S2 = 0.19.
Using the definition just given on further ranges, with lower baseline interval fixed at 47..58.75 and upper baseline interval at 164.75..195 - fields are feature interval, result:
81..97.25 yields 0.03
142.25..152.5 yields 0.23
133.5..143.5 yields 0.05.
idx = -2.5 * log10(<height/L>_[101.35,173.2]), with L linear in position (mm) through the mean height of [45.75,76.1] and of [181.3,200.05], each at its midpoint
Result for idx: 0.12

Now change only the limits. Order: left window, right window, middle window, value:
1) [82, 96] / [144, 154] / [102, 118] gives -0.084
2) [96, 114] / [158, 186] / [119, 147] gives 0.028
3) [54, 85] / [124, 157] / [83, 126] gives -0.048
